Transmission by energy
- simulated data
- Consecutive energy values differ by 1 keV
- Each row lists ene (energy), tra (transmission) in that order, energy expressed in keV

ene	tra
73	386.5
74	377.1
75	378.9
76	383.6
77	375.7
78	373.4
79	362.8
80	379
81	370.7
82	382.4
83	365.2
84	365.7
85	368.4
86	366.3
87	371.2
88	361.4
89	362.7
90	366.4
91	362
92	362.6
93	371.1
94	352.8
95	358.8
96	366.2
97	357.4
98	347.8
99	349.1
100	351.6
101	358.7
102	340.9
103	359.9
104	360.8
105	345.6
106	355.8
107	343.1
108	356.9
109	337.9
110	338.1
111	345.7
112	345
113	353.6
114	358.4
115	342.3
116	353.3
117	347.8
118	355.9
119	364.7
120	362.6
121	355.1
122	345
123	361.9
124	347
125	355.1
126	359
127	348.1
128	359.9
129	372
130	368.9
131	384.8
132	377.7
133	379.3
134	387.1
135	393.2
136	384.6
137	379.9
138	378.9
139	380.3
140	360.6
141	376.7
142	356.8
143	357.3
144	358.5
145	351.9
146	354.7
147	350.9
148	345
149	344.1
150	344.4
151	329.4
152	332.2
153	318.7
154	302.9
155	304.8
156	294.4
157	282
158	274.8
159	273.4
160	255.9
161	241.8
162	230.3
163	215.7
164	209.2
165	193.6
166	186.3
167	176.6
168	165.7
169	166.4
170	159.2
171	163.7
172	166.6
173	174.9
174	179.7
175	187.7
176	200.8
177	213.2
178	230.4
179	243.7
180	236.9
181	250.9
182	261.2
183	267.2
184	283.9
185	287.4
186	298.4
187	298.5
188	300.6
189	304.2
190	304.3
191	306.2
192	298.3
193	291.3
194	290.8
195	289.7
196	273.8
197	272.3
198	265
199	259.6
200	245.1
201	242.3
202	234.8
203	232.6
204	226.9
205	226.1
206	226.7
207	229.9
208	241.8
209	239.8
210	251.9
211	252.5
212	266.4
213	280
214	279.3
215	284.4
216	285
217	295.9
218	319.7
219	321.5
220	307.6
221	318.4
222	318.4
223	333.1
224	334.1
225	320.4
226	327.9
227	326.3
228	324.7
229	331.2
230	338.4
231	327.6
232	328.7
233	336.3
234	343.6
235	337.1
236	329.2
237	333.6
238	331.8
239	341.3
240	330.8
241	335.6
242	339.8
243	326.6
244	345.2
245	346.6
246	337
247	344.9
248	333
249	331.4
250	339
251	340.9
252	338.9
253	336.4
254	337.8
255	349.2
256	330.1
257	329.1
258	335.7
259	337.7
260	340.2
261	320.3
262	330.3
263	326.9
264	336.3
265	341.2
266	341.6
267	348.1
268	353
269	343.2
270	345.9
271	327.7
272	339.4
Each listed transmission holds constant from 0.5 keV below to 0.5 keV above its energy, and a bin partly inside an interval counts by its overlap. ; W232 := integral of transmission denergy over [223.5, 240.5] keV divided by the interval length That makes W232 332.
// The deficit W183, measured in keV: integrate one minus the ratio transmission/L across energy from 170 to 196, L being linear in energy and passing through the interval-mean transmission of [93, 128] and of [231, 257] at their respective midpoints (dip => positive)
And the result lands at 7.0 keV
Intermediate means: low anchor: 353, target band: 252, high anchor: 337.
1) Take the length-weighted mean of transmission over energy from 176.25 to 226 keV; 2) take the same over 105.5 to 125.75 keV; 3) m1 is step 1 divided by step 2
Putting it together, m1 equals 0.78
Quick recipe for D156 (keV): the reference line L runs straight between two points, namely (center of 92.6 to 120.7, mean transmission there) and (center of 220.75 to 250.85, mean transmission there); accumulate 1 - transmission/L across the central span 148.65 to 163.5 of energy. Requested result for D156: 2.4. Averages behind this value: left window 353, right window 333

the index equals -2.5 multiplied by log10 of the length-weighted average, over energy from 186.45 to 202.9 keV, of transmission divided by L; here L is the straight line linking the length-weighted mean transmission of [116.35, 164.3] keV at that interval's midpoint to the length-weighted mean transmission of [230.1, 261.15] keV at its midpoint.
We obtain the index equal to 0.21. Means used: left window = 338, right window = 336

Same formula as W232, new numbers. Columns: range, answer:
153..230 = 261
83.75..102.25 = 360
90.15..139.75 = 360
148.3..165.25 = 281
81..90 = 368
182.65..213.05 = 267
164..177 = 179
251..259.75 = 337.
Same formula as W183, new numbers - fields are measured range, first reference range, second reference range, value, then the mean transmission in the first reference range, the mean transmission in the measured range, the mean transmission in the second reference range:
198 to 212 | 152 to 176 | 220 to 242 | 2.33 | 225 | 241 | 331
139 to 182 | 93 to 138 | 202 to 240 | 8.96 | 359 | 265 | 298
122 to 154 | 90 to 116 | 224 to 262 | -1.06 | 353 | 360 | 335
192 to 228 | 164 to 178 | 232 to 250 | -1.39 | 182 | 278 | 337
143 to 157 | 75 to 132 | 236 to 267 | 0.80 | 360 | 332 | 336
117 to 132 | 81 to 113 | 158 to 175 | -3.35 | 357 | 360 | 199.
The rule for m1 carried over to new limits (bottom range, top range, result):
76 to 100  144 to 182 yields 0.69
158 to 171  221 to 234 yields 1.59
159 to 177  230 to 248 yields 1.72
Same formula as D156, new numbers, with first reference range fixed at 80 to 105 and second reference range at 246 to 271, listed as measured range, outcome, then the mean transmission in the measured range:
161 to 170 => 4.0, 194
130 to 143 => -0.8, 377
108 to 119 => 0.3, 349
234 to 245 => 0.1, 336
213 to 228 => 1.4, 312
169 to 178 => 4.3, 183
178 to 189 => 2.4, 272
